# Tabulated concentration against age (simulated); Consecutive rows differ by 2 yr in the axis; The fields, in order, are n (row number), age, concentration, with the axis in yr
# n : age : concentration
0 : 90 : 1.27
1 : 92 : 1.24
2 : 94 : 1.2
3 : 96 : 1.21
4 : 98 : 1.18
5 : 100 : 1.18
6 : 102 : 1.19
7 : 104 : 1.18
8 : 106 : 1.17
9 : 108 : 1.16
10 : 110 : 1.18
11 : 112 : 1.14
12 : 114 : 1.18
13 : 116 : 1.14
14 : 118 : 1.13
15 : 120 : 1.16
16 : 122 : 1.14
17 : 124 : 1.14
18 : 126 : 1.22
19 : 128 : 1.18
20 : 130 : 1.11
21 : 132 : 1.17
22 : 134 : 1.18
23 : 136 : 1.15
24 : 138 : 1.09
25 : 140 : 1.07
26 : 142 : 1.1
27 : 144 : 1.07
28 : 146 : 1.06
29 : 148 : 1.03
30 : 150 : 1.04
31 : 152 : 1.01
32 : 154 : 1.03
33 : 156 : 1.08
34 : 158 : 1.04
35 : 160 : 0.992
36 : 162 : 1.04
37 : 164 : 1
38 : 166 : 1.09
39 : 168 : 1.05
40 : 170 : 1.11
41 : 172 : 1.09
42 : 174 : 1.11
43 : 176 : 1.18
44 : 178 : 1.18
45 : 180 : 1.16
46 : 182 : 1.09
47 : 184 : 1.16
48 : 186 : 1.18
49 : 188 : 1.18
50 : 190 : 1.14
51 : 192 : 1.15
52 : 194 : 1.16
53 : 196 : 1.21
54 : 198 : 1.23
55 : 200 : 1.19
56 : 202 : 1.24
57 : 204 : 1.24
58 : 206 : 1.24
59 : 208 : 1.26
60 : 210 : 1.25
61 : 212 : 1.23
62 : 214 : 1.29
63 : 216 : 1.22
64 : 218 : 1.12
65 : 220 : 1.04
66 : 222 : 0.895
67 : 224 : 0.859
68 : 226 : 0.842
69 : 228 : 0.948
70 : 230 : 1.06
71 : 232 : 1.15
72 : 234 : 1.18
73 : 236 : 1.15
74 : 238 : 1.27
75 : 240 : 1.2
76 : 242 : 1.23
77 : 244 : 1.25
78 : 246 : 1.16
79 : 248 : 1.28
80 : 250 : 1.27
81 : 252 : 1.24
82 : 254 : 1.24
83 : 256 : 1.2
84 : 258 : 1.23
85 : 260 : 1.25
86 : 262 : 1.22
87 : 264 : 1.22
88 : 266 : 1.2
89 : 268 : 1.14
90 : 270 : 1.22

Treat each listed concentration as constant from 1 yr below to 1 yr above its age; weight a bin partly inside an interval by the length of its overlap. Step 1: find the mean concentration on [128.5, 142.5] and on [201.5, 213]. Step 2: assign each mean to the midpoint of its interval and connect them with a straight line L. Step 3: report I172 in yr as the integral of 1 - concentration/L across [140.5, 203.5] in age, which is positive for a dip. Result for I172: 4.1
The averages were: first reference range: 1.13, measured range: 1.11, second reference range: 1.24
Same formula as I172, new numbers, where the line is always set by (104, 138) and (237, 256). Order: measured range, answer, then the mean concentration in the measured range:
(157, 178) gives 2.0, 1.08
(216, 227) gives 2.2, 0.976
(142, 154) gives 1.3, 1.05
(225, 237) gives 1.7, 1.05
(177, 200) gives 0.6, 1.17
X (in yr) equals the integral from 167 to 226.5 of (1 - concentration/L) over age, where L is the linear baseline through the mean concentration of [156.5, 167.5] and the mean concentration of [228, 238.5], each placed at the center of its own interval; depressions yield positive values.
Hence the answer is -3.40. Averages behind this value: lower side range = 1.04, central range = 1.15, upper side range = 1.14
